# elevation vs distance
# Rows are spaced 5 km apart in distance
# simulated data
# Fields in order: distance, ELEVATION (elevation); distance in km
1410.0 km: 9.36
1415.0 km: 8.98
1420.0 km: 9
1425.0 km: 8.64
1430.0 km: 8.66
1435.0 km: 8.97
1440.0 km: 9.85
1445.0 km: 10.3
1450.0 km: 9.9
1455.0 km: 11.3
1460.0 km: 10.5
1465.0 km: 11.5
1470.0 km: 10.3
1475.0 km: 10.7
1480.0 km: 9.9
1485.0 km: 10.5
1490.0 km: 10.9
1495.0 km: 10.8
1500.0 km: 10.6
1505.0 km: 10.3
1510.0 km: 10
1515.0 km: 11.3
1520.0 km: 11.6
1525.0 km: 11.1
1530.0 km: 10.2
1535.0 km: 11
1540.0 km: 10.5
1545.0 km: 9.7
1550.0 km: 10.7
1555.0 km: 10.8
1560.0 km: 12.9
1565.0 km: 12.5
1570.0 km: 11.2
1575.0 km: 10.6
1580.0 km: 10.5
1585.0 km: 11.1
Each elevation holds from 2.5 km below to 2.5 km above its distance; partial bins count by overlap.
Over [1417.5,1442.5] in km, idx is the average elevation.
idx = 9.02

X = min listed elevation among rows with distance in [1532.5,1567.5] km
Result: 9.7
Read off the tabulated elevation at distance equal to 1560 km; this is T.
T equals 12.9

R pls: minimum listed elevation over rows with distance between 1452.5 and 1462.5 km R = 10.5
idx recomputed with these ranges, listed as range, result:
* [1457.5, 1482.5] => 10.6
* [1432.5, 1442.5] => 9.41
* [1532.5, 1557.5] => 10.5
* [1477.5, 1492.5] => 10.4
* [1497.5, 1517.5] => 10.6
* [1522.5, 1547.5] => 10.5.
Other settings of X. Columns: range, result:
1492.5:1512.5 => 10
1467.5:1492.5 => 9.9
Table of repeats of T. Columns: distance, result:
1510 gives 10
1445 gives 10.3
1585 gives 11.1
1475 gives 10.7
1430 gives 8.66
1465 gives 11.5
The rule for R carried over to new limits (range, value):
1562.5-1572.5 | 11.2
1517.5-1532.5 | 10.2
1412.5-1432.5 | 8.64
